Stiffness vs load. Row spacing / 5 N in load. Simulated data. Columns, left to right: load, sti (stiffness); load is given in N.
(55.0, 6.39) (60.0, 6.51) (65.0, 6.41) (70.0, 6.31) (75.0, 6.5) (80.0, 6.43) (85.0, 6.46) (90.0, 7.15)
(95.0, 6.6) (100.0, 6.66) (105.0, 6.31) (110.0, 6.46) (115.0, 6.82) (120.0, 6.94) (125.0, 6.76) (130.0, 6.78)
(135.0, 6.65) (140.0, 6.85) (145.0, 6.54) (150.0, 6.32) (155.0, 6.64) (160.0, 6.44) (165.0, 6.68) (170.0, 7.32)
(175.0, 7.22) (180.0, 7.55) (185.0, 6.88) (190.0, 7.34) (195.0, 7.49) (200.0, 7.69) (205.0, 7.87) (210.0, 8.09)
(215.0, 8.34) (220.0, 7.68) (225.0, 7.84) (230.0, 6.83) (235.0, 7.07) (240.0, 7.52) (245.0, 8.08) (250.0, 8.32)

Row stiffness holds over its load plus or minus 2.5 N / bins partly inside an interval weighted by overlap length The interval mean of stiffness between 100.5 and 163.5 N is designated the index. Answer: 6.63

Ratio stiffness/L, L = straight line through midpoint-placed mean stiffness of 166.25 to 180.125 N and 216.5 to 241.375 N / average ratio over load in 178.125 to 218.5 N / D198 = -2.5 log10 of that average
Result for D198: -0.05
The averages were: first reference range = 7.27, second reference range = 7.42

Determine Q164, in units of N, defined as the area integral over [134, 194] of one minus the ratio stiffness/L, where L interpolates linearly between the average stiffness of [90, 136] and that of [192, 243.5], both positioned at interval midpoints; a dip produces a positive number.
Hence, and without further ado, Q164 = 2.3 N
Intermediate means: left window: 6.69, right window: 7.65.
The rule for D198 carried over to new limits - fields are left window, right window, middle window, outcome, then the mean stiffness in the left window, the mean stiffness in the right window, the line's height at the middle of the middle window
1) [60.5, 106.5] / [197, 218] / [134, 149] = 0.09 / 6.54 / 7.98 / 7.21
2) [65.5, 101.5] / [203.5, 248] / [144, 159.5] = 0.10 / 6.58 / 7.71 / 7.12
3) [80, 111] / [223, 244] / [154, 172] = 0.03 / 6.6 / 7.36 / 6.97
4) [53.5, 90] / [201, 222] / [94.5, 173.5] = 0.07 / 6.48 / 7.98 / 7.15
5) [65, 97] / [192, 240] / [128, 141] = 0.04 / 6.56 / 7.65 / 6.99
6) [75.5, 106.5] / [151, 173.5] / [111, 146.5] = -0.01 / 6.6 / 6.76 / 6.69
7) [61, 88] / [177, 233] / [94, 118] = 0.02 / 6.44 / 7.59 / 6.72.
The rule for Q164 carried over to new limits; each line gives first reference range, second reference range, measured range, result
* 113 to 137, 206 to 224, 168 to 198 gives 1.06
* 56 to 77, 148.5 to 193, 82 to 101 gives -0.47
